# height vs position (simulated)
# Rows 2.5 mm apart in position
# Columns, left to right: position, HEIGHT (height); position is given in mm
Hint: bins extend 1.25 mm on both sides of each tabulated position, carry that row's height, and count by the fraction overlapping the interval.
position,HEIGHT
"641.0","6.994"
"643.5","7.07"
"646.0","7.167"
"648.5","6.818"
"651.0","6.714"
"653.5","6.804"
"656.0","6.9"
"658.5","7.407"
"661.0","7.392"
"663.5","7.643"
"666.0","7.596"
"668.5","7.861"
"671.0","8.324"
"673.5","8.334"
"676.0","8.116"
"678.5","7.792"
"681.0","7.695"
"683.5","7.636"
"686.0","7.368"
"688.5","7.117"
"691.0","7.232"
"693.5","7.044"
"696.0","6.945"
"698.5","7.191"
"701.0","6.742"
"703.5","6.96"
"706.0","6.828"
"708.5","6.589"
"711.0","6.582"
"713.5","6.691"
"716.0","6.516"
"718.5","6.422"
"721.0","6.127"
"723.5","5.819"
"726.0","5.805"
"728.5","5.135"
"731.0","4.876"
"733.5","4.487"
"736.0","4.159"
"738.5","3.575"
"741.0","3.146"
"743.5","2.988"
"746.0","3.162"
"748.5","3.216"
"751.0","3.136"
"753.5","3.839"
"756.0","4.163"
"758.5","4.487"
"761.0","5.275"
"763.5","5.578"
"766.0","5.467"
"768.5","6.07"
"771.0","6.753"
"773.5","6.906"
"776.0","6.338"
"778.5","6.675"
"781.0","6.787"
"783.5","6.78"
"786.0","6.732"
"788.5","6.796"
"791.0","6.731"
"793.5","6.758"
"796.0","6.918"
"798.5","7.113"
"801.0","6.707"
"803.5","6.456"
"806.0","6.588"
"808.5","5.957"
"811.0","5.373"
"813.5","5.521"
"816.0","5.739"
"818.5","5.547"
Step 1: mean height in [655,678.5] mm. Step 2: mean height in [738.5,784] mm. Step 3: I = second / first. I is 0.6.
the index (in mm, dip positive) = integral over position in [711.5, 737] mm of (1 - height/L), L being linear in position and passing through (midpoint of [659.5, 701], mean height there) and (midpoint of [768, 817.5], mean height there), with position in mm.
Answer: 5.4 mm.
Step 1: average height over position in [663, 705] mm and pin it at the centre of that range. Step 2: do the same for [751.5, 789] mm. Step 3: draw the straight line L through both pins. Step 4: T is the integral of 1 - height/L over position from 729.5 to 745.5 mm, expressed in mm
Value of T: 6.5 mm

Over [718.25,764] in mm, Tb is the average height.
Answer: 4.43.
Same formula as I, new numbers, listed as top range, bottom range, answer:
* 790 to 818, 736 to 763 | 1.68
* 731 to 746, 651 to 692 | 0.49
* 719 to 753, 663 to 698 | 0.57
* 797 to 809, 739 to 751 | 2.09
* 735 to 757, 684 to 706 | 0.49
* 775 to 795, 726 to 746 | 1.63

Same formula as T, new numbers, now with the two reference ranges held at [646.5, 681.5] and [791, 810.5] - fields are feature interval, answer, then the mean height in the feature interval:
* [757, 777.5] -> 2.9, 5.85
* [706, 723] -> 1.6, 6.48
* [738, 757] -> 9.7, 3.39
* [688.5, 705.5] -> 0.6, 7.02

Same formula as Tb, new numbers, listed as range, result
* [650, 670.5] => 7.33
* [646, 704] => 7.38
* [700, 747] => 5.41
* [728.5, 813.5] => 5.45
